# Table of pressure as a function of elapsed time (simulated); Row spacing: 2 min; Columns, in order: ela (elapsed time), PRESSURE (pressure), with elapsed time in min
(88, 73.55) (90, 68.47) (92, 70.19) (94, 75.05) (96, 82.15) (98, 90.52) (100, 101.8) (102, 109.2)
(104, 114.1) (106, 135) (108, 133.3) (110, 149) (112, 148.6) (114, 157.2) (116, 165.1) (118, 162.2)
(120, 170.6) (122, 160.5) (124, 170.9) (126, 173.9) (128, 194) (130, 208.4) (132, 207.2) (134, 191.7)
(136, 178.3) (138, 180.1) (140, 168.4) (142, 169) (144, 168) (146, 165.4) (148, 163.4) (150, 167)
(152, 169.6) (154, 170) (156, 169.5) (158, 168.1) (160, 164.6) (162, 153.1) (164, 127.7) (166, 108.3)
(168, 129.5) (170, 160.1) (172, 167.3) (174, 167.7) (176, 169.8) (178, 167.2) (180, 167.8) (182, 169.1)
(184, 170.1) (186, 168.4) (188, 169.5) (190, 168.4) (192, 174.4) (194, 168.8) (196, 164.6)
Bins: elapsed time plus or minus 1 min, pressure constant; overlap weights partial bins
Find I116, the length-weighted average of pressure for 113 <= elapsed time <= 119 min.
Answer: 161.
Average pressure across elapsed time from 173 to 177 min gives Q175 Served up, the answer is 169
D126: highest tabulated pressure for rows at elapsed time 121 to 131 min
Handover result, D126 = 208.4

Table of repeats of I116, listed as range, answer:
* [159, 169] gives 137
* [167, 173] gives 152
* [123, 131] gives 187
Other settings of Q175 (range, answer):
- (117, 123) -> 164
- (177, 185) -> 169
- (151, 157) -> 170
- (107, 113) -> 144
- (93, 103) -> 91.7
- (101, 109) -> 123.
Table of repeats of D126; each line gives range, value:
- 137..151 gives 180.1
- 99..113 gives 149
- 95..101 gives 101.8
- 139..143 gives 169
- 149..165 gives 170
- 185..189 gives 169.5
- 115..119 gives 165.1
